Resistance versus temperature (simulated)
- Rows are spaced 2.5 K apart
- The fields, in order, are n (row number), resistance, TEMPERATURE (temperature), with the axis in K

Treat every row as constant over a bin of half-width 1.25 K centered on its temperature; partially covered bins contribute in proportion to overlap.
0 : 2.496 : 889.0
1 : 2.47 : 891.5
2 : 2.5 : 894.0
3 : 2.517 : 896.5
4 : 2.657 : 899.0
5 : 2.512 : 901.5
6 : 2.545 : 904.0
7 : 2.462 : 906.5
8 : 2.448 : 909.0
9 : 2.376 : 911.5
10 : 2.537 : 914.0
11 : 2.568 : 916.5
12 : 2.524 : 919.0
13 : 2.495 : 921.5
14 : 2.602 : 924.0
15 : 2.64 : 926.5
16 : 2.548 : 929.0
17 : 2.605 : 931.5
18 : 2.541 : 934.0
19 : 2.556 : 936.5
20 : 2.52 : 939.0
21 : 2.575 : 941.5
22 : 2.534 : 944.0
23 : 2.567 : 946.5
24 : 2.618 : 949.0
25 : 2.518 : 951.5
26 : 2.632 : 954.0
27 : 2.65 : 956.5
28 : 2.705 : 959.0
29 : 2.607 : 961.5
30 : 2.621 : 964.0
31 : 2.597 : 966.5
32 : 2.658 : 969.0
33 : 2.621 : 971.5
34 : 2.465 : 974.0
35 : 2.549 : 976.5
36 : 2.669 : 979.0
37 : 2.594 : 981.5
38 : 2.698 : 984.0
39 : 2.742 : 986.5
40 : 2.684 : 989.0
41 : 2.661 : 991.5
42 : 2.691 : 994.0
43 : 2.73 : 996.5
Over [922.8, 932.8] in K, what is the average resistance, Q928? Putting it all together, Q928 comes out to 2.6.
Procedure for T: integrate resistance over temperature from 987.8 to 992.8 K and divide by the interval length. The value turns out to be 2.67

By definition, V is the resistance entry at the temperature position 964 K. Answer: 2.621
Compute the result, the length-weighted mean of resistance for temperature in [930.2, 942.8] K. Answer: 2.56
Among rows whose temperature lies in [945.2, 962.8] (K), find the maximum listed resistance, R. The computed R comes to 2.705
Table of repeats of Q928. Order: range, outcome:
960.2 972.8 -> 2.62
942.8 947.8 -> 2.55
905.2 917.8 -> 2.48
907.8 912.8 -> 2.41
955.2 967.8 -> 2.64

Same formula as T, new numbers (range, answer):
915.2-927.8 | 2.57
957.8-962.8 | 2.66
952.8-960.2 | 2.66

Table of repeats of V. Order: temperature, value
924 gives 2.602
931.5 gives 2.605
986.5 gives 2.742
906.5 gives 2.462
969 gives 2.658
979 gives 2.669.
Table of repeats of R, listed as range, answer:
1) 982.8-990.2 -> 2.742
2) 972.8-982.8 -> 2.669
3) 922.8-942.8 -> 2.64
